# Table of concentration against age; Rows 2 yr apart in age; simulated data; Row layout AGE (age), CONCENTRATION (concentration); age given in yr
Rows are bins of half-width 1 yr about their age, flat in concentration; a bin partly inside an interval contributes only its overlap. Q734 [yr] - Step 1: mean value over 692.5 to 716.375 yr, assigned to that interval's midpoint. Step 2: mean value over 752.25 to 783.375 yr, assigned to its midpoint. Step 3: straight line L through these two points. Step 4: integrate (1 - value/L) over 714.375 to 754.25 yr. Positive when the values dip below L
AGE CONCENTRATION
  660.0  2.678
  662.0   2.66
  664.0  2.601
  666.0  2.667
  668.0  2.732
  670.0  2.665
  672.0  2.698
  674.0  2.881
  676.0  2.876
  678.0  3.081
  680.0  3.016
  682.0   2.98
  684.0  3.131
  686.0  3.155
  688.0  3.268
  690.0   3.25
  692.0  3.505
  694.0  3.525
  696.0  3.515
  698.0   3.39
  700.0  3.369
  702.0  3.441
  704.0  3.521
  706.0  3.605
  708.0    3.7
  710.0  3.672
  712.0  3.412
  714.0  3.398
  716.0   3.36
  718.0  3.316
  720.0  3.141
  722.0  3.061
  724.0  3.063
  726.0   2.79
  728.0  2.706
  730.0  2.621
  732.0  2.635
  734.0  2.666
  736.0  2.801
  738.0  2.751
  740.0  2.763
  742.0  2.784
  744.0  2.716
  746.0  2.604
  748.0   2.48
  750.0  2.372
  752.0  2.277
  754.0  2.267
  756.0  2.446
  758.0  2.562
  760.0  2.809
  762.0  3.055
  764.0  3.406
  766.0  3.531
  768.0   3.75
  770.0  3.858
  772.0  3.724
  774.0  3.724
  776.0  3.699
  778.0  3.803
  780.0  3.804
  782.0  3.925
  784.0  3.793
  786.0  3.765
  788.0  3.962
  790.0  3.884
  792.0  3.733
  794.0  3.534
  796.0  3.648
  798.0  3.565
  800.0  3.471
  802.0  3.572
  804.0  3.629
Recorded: 7.5 yr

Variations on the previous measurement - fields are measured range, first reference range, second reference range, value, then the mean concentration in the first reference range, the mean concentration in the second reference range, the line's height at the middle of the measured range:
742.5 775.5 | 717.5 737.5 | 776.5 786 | 4.42 yr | 2.87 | 3.82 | 3.42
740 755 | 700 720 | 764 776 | 4.53 yr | 3.47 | 3.69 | 3.61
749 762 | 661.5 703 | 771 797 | 3.91 yr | 3.07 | 3.77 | 3.57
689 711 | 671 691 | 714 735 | -3.66 yr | 3.03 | 2.96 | 3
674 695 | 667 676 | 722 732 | -2.99 yr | 2.76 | 2.81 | 2.77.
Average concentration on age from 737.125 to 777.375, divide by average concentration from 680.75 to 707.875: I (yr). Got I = 0.89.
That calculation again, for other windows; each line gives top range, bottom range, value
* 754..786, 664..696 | 1.13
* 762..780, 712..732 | 1.20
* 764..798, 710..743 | 1.26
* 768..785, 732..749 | 1.41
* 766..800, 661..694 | 1.26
